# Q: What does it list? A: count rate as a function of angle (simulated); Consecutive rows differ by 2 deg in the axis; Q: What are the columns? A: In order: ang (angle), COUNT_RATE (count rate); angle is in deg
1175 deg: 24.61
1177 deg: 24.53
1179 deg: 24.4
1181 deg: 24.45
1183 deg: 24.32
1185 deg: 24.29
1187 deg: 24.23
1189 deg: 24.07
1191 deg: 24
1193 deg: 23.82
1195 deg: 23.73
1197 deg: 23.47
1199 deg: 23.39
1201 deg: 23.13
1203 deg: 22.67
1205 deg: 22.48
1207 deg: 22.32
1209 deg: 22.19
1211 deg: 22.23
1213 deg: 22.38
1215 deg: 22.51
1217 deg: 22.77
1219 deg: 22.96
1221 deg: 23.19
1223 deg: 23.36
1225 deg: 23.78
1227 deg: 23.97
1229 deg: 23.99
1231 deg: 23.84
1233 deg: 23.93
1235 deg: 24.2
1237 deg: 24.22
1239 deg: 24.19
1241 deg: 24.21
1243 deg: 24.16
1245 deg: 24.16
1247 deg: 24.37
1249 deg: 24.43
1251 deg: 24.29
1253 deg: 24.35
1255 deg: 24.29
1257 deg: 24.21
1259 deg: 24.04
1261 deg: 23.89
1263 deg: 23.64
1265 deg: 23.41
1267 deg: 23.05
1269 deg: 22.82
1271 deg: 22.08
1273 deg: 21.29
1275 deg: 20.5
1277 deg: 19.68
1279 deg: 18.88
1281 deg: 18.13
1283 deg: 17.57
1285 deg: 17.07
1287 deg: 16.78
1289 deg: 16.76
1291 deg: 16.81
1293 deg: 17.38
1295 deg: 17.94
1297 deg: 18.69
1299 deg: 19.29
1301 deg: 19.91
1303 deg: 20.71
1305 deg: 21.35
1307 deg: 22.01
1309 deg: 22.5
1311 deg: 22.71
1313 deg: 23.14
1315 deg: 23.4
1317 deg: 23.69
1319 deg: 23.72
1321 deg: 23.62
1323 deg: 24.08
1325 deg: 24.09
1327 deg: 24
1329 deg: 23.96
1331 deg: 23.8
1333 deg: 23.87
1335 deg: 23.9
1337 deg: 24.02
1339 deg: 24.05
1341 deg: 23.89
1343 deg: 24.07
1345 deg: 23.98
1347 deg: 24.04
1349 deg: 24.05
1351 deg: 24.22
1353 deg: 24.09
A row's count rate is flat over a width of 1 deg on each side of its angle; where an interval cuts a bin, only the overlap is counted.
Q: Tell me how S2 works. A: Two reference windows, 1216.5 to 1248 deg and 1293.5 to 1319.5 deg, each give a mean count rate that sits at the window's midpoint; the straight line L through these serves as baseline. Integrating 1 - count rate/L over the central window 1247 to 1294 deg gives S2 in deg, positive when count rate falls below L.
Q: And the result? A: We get 2.99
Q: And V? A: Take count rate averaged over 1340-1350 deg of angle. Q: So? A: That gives 24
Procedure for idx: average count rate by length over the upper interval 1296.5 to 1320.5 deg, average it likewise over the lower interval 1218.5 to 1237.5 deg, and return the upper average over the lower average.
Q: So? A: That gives 0.92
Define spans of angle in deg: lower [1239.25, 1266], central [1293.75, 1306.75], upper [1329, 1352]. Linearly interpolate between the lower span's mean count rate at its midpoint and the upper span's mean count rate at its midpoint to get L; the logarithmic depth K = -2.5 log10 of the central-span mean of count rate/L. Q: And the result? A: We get 0.21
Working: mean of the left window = 24.1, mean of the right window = 24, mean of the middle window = 19.7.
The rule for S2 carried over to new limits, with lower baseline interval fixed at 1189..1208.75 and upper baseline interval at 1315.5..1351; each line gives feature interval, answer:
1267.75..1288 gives 3.5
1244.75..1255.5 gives -0.4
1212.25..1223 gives 0.2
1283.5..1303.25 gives 4.7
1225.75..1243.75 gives -0.5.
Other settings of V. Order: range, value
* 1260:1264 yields 23.8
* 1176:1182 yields 24.5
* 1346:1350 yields 24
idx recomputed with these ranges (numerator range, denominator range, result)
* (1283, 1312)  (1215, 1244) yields 0.81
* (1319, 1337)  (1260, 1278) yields 1.07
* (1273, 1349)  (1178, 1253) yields 0.91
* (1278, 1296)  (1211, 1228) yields 0.76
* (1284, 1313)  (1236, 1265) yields 0.80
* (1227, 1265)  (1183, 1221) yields 1.04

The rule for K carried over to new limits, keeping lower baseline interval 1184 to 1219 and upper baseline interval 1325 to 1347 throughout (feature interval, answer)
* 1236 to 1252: -0.039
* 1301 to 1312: 0.101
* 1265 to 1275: 0.063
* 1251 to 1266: -0.023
